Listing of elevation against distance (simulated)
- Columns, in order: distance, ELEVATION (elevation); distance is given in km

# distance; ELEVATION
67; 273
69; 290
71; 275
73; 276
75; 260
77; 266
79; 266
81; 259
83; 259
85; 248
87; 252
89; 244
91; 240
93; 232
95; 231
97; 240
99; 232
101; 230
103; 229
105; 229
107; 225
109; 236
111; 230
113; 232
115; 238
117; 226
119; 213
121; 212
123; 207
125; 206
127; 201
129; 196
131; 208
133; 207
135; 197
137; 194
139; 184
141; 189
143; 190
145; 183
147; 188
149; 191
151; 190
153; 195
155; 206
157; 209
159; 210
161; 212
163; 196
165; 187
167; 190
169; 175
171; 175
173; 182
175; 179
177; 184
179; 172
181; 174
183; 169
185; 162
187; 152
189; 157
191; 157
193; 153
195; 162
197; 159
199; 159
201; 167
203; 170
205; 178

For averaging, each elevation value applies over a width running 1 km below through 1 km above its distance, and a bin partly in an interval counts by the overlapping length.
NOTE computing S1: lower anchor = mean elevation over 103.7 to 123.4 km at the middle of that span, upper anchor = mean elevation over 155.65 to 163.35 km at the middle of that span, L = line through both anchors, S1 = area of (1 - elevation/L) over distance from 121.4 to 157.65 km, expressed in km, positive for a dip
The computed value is 3.1 km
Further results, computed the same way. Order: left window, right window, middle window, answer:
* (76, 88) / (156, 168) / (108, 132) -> 1.46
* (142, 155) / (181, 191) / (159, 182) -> -1.56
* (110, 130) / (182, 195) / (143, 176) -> -1.61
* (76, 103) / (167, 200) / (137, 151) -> 0.85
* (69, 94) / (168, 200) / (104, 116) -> 0.04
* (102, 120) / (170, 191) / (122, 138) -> 0.80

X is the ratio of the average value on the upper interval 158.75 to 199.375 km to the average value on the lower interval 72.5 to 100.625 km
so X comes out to 0.70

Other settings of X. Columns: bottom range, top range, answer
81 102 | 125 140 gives 0.82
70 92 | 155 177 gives 0.74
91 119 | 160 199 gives 0.75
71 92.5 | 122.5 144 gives 0.77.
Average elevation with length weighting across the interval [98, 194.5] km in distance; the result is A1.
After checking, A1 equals 197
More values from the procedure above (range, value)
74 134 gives 232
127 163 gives 197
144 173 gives 193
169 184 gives 176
